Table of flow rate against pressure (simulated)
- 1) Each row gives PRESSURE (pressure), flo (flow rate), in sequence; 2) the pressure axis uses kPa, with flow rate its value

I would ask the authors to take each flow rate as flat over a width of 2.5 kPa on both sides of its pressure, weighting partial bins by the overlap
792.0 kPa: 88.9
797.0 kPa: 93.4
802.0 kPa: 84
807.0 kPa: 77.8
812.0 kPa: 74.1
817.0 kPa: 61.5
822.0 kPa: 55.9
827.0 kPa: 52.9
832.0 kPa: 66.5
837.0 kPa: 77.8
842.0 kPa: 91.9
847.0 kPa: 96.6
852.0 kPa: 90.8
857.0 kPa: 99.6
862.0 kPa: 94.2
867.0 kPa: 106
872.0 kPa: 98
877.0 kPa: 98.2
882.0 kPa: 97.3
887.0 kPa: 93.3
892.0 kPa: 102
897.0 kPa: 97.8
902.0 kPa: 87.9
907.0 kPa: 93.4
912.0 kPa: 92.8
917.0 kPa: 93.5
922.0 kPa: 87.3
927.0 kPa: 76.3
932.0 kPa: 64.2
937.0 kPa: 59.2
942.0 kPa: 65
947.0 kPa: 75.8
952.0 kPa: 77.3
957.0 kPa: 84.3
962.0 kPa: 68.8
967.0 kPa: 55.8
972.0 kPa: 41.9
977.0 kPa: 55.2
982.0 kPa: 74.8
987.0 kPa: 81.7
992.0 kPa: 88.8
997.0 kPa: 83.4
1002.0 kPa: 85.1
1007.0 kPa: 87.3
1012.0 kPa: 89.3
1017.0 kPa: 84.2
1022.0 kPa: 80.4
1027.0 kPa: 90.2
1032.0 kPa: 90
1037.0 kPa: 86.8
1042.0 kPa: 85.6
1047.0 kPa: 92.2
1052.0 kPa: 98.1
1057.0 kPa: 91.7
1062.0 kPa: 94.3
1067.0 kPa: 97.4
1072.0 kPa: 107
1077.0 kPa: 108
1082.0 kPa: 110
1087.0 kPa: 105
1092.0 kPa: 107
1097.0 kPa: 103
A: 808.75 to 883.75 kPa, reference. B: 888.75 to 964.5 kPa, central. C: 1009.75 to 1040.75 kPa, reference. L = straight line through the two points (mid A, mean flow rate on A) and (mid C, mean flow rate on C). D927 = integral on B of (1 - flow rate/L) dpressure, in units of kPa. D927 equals 2.9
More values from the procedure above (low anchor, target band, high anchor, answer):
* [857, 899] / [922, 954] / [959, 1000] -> 4.0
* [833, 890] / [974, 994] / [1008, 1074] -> 3.9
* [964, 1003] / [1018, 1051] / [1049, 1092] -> 0.3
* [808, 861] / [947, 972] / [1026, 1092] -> 5.5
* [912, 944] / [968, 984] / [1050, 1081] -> 5.3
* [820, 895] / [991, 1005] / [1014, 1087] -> 1.1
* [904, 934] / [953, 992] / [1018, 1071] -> 8.7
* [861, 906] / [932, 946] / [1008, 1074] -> 4.6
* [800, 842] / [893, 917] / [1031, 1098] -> -4.2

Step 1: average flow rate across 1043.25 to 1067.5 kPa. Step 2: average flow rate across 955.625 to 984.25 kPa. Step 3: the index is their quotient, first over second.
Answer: 1.5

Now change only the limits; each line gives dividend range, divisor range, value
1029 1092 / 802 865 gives 1.24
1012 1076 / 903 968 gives 1.19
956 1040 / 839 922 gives 0.82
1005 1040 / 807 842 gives 1.28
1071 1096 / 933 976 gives 1.63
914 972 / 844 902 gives 0.74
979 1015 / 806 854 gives 1.13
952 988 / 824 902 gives 0.73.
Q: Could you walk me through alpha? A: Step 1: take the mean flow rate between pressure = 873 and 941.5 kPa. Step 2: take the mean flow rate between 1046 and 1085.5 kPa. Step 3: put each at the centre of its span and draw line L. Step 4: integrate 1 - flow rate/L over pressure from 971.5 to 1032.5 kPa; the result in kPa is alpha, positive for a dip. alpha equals 9.59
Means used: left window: 87.5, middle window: 80.3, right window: 100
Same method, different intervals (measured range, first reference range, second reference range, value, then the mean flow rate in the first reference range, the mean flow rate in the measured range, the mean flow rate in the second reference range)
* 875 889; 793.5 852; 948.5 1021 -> -3.7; 76.5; 96.3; 75.7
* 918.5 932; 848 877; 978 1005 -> 1.6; 97.7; 79.4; 81.3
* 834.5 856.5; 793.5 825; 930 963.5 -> -5.0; 74.6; 90.2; 70.8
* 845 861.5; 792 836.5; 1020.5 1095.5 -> -4.2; 72.1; 95.5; 96.5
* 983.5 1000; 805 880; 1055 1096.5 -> 2.0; 82.9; 84.1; 103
